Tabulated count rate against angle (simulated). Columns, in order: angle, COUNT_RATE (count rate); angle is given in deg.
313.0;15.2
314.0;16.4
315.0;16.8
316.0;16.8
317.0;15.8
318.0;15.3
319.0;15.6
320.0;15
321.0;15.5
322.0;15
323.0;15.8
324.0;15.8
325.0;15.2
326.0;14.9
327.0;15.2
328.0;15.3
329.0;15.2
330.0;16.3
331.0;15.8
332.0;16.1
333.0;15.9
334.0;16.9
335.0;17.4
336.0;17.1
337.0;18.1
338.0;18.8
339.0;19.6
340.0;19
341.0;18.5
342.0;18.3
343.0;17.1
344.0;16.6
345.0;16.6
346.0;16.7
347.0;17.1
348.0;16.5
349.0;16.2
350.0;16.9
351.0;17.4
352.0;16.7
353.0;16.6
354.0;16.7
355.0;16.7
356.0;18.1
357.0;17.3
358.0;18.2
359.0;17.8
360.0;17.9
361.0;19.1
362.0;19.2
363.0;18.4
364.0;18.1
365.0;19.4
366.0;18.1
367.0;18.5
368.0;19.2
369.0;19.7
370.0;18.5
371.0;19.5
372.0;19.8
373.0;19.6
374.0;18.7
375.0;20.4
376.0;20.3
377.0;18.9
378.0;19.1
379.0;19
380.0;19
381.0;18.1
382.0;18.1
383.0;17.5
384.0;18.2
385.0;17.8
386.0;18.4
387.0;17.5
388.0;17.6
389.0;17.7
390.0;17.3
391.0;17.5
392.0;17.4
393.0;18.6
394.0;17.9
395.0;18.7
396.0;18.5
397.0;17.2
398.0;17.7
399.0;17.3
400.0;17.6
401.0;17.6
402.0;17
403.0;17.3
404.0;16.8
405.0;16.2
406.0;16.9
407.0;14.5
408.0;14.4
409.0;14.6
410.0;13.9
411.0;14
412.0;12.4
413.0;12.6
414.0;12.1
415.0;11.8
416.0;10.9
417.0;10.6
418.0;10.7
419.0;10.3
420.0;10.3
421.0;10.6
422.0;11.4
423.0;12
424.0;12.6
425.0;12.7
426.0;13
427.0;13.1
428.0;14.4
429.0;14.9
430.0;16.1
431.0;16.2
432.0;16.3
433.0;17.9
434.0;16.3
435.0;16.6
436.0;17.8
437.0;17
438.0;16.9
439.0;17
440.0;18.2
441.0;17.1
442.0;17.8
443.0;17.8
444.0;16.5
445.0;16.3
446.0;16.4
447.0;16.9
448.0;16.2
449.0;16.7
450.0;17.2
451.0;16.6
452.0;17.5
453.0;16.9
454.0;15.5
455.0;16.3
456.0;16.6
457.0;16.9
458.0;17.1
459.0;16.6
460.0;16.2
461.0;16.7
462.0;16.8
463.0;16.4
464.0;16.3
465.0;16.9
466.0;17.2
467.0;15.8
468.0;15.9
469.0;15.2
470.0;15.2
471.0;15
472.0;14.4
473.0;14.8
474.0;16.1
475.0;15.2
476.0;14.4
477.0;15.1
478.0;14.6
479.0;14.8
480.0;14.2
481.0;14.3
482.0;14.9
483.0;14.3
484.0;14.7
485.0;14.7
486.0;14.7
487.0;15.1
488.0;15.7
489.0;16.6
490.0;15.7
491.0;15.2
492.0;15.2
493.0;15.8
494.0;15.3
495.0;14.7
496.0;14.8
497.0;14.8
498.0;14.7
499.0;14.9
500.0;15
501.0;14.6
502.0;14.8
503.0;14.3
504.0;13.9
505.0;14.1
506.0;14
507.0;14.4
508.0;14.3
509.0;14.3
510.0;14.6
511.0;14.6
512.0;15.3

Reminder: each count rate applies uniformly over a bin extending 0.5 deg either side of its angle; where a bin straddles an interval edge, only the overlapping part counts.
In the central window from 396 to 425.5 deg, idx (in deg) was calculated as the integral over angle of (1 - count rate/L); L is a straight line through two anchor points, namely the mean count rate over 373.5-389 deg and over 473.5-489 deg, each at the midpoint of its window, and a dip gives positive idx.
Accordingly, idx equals 5.9 deg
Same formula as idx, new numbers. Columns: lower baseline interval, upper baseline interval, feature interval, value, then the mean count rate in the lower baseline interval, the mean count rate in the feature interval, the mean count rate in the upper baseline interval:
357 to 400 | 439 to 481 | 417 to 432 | 3.82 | 18.4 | 12.8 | 16.2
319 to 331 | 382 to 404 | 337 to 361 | -1.89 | 15.4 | 17.5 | 17.7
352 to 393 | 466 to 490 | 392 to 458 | 4.80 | 18.4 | 15.5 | 15.1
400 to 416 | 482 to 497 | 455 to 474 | -1.36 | 14.8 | 16.1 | 15.2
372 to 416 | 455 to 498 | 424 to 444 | 0.23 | 17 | 16.1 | 15.5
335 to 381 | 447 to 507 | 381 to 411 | 0.37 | 18.2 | 17.1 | 15.5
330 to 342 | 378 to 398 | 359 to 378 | -1.28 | 17.5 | 19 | 18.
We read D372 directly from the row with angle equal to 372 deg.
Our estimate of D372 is 19.8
